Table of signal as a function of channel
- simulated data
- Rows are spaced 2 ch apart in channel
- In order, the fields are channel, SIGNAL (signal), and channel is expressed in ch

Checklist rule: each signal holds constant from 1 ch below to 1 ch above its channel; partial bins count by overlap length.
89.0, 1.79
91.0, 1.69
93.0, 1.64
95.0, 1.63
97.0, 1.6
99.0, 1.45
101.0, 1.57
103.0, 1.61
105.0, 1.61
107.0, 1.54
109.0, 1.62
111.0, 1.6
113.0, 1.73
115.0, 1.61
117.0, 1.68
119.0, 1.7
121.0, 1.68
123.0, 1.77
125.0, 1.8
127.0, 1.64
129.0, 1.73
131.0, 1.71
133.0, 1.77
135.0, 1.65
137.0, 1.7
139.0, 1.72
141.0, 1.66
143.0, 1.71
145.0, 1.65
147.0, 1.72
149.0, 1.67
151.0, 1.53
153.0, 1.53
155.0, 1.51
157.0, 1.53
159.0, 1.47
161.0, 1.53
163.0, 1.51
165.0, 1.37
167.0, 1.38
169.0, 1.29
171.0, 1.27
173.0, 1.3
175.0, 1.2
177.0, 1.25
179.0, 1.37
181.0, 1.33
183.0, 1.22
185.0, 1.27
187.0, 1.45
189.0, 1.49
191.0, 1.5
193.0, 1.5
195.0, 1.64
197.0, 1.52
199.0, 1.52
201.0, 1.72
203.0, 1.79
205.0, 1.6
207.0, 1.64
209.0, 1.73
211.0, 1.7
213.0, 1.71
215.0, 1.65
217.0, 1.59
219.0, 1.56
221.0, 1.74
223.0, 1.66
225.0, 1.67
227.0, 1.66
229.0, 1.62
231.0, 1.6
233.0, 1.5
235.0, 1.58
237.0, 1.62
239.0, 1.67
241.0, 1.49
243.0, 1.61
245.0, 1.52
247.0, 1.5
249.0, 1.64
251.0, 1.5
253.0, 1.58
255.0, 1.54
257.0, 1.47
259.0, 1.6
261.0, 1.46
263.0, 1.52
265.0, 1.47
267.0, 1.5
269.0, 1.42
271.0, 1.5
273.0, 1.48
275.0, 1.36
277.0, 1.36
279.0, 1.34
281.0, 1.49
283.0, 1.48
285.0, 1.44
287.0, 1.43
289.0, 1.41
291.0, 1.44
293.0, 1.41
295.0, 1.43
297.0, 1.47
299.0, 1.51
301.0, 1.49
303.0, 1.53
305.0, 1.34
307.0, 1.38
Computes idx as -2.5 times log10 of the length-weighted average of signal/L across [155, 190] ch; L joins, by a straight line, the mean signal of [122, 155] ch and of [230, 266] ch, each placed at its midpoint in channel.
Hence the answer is 0.19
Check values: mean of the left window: 1.68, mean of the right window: 1.55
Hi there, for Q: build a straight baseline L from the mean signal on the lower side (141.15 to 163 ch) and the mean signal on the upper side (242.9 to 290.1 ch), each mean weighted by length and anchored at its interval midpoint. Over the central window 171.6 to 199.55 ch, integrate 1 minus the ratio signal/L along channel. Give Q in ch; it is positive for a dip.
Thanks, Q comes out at 2.9 ch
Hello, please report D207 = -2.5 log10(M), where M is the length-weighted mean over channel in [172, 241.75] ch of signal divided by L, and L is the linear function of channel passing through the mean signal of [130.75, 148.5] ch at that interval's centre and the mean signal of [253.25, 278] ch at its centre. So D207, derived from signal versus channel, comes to 0.02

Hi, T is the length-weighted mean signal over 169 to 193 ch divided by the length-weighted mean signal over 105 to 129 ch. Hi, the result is 0.80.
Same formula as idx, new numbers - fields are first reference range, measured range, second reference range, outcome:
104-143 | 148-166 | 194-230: 0.10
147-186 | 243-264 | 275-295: -0.09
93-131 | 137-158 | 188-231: 0.01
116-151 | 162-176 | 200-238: 0.25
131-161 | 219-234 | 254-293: -0.08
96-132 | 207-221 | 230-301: -0.08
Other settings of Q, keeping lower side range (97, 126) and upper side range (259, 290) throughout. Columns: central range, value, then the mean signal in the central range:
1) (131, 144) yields -0.8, 1.7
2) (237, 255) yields -1.0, 1.57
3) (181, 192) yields 1.2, 1.38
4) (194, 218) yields -1.9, 1.65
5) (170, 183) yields 2.3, 1.28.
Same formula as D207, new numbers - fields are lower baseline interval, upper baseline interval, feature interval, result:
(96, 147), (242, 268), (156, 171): 0.14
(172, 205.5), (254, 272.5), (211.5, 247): -0.10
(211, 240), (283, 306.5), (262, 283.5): 0.04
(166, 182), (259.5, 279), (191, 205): -0.20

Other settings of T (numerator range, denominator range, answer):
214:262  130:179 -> 1.04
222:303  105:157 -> 0.91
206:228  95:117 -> 1.04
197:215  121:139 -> 0.97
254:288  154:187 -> 1.07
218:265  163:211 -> 1.08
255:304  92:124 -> 0.90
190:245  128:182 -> 1.07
